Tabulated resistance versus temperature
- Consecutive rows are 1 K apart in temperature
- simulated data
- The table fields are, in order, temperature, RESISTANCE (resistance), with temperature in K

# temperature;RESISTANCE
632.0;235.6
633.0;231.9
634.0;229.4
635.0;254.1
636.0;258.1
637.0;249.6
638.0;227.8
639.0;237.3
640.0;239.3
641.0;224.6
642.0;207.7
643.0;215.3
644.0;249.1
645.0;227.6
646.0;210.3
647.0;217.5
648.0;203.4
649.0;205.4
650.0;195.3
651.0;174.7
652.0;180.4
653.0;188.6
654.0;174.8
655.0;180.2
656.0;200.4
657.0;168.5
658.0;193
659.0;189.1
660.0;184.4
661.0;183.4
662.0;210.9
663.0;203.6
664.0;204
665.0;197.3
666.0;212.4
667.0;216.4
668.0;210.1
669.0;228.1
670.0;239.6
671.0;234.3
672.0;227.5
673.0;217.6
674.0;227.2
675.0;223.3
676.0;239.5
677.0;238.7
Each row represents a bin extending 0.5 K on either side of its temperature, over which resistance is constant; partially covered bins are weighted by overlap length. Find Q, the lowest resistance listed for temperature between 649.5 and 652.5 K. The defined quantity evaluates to 174.7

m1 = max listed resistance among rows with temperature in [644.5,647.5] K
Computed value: 227.6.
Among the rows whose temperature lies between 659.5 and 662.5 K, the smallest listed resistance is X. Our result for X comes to 183.4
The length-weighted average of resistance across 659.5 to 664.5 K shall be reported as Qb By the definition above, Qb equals 197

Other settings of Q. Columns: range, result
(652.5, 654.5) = 174.8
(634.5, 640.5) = 227.8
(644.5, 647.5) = 210.3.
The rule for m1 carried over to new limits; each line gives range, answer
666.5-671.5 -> 239.6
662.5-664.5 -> 204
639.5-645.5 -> 249.1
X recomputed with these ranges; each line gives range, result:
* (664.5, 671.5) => 197.3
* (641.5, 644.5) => 207.7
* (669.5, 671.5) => 234.3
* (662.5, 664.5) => 203.6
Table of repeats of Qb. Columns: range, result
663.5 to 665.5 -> 201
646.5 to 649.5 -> 209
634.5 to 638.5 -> 247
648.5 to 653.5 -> 189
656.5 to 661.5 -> 184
